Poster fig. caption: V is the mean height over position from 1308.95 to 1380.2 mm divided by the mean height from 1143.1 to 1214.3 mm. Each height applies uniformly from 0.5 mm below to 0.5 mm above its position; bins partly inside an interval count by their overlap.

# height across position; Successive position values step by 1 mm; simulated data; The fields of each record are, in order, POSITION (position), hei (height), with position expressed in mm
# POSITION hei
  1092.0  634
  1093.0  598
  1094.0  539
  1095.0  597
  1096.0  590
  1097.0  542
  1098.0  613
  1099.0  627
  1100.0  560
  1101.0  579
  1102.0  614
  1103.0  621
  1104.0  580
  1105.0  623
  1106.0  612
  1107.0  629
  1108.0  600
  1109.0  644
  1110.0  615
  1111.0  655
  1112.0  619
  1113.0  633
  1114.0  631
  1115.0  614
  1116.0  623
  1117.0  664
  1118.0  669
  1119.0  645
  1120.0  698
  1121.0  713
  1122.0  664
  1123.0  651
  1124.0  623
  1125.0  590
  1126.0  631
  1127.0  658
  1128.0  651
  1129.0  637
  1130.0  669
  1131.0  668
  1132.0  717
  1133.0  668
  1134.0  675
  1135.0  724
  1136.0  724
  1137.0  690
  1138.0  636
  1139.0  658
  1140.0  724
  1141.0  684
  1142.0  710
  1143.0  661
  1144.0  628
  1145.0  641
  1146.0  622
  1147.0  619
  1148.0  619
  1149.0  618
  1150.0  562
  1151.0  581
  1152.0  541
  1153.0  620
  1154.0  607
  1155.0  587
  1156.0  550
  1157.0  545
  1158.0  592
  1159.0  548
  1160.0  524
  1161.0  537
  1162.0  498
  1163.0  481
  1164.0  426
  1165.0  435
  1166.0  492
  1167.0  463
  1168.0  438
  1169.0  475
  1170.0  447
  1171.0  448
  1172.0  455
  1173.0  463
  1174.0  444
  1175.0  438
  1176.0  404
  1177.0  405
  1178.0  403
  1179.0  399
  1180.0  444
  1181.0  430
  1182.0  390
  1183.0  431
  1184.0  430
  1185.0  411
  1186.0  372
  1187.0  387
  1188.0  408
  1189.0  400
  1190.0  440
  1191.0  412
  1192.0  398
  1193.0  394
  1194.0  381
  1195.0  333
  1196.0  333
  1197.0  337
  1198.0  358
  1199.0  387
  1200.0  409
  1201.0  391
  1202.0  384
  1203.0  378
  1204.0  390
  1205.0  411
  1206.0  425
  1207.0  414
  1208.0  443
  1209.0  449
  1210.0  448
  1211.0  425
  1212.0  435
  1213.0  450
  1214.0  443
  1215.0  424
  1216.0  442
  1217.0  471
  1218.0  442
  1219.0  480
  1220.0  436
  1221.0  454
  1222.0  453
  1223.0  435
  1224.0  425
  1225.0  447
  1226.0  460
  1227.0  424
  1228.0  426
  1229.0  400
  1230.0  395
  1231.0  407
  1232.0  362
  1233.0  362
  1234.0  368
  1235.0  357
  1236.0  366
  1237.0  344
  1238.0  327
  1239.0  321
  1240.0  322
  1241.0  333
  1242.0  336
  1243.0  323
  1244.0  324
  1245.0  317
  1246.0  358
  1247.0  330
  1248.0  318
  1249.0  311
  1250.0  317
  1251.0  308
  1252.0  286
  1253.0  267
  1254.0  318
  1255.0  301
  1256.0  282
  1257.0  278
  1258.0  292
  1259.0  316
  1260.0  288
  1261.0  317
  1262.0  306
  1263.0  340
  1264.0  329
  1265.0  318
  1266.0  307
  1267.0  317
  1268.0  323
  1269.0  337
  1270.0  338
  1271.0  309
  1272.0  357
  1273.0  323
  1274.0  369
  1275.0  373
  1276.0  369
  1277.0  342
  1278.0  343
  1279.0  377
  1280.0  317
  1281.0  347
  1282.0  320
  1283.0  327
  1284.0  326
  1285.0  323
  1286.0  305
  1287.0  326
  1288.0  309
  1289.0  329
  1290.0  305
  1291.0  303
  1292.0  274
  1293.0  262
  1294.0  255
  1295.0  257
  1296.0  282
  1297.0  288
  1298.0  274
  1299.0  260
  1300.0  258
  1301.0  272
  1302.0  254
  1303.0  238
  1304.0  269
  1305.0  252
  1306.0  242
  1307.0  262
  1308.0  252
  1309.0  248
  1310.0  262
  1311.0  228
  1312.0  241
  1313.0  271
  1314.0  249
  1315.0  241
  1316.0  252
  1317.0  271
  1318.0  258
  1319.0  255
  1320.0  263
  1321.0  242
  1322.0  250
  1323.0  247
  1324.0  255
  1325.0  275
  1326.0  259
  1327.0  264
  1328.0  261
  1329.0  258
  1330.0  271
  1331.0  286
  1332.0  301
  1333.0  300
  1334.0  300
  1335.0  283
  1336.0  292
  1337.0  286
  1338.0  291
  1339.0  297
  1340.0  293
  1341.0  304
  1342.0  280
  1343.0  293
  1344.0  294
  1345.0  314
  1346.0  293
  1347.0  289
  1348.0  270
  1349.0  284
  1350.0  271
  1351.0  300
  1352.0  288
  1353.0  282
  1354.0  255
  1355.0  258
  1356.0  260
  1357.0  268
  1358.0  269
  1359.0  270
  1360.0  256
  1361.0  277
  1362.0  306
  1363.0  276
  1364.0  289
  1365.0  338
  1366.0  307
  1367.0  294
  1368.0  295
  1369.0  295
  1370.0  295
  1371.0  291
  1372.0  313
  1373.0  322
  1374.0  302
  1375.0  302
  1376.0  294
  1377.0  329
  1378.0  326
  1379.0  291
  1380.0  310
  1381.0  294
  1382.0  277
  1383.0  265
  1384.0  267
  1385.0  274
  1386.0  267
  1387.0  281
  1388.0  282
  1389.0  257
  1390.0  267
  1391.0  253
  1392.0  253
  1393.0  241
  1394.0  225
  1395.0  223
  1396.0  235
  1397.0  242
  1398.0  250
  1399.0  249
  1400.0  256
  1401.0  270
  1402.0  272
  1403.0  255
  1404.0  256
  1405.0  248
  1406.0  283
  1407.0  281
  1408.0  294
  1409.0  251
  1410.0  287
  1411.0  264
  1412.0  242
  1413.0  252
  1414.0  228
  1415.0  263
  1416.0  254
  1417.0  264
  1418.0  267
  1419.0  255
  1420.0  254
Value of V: 0.61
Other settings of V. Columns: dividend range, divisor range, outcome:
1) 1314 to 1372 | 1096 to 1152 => 0.44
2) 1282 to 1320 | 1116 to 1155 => 0.42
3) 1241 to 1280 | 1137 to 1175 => 0.58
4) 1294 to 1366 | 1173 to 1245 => 0.68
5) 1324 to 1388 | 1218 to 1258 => 0.79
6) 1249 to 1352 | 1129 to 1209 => 0.58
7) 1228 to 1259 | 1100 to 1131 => 0.52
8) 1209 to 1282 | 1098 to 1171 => 0.59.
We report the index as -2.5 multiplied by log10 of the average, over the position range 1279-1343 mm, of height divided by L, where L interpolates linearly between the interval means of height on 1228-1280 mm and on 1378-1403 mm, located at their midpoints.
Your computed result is 0.099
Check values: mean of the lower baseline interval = 333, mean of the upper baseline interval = 264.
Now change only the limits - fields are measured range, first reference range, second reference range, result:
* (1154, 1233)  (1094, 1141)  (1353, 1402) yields 0.22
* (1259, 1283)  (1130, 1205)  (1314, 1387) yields 0.14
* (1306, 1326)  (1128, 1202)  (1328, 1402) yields 0.31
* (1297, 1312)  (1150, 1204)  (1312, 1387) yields 0.26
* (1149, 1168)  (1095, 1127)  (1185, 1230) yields -0.02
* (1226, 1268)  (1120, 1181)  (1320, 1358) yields 0.26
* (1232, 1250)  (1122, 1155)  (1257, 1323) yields 0.21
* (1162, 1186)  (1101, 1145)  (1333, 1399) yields 0.30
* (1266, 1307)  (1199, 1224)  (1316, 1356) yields 0.11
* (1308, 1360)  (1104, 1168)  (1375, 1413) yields 0.26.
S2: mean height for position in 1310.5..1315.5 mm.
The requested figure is 246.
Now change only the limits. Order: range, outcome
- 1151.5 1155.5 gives 589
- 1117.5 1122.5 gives 678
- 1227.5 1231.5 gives 407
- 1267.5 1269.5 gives 330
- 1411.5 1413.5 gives 247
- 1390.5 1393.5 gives 249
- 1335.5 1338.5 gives 290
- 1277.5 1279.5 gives 360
